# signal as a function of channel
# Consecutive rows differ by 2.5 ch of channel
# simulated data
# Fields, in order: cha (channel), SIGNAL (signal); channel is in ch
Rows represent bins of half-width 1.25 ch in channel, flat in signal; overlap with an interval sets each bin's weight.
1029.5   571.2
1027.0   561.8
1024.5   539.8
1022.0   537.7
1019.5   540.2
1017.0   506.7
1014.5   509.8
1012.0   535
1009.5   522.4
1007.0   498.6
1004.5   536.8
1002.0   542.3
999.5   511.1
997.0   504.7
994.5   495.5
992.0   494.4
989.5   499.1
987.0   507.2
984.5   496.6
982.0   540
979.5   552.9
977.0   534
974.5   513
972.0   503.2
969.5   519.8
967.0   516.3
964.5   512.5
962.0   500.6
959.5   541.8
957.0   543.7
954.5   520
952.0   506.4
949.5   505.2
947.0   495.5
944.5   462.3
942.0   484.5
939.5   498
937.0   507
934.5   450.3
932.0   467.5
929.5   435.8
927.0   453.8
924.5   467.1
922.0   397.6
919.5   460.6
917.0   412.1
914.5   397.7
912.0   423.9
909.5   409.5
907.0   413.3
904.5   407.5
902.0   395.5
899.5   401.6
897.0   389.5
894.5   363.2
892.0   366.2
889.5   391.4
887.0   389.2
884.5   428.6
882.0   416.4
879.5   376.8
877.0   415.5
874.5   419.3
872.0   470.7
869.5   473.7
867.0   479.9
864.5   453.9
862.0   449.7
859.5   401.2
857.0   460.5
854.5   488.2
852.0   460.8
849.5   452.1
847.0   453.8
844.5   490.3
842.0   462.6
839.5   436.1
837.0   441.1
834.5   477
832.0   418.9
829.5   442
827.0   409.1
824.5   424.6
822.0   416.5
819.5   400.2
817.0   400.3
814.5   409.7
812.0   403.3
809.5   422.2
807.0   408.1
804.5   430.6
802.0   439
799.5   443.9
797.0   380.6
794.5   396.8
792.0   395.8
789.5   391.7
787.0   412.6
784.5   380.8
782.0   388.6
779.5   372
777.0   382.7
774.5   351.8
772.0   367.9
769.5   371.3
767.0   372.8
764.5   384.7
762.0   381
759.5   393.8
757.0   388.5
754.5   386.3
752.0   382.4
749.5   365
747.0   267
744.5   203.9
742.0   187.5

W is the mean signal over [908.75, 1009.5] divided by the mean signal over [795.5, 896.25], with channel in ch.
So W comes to 1.15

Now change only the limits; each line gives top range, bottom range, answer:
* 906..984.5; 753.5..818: 1.22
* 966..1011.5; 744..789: 1.41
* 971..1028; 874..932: 1.27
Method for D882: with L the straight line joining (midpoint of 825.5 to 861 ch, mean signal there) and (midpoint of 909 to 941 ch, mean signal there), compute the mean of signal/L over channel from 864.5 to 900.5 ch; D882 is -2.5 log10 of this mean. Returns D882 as 0.08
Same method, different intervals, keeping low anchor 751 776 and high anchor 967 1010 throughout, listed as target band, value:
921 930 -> 0.089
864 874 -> -0.058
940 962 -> -0.030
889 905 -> 0.188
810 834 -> -0.006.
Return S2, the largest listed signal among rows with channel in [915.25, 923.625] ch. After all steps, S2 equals 460.6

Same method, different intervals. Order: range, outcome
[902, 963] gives 543.7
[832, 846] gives 490.3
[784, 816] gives 443.9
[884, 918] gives 428.6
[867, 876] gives 479.9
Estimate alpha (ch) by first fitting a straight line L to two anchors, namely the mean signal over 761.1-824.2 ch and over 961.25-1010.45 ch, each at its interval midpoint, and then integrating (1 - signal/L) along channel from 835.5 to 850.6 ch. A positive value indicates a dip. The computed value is -1.02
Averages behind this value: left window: 397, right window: 515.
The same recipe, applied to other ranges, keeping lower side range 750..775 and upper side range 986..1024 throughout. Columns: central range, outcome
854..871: -0.8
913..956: 1.0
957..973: -0.8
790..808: -0.6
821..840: -0.7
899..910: 1.3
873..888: 1.2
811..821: 0.1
